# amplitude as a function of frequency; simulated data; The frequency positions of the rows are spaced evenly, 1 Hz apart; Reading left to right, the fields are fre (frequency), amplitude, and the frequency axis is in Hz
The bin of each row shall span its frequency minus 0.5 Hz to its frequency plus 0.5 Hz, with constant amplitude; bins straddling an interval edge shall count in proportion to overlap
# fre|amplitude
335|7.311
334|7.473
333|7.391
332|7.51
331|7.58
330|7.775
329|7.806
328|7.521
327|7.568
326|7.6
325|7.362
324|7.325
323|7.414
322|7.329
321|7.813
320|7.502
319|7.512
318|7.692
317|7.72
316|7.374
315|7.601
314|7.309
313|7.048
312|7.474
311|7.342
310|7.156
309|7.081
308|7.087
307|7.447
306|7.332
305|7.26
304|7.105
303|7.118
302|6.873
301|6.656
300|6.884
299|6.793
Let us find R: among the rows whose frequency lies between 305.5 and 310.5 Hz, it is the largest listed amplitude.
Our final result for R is 7.447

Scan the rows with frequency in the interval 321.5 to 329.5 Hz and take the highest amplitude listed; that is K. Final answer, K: 7.806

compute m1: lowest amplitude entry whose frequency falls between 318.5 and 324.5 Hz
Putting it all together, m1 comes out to 7.325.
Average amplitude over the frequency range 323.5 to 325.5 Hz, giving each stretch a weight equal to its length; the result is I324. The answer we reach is 7.34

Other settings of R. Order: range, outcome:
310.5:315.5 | 7.601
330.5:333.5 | 7.58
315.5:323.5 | 7.813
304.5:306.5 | 7.332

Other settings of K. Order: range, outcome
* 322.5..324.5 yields 7.414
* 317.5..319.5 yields 7.692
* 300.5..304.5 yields 7.118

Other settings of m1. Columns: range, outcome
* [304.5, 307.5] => 7.26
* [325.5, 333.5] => 7.391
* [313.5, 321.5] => 7.309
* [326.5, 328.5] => 7.521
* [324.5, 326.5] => 7.362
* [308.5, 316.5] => 7.048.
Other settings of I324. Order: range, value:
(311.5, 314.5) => 7.28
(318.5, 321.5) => 7.61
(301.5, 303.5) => 7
